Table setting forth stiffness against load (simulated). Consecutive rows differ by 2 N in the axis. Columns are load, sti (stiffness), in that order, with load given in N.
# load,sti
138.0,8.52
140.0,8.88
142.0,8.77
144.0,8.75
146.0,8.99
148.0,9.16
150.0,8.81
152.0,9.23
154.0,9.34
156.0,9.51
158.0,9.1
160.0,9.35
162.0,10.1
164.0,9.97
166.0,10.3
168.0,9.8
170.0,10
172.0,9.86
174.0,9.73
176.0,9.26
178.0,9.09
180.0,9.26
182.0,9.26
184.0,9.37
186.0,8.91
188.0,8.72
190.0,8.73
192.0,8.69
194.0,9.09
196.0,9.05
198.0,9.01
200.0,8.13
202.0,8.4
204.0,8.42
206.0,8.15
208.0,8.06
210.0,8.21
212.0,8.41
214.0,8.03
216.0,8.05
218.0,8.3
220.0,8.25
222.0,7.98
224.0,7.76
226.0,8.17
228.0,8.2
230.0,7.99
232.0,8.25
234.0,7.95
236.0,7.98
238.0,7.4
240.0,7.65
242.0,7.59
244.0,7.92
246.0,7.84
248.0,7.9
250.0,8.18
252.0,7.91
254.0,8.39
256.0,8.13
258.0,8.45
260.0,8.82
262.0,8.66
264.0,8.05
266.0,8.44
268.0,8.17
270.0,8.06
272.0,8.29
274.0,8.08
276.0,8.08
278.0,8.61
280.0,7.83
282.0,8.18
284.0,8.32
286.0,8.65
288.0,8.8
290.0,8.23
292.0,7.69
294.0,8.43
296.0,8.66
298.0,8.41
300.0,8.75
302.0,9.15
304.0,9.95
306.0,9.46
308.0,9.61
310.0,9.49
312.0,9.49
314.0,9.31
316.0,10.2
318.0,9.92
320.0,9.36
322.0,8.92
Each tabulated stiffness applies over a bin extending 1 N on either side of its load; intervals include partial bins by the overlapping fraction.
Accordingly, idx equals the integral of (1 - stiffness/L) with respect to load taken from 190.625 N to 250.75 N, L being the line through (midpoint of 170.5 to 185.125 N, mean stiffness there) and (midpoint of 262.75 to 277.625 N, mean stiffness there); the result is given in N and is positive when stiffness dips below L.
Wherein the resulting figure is 4.6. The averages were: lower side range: 9.42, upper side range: 8.19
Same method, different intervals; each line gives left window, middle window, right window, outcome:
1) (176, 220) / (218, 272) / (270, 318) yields 3.8 N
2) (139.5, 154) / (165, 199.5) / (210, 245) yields -3.0 N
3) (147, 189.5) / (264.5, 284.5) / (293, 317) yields 2.3 N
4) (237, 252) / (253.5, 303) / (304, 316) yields 1.8 N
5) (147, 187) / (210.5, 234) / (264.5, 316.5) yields 2.6 N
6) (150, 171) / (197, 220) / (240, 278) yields 1.6 N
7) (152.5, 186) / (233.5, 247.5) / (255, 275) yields 1.4 N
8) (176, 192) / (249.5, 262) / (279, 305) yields 0.5 N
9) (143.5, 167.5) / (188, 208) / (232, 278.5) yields 0.6 N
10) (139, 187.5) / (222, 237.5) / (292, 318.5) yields 2.1 N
